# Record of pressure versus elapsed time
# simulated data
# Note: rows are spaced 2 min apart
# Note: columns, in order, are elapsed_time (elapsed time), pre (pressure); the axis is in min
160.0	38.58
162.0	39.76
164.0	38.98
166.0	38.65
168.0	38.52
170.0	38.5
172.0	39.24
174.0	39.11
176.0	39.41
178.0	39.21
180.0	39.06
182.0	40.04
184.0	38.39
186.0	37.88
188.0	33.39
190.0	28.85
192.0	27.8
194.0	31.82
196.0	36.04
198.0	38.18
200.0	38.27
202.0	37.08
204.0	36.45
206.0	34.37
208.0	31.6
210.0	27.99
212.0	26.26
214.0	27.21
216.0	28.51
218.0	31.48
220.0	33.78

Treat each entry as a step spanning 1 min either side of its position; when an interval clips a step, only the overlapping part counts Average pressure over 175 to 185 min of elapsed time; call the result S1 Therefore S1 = 39.2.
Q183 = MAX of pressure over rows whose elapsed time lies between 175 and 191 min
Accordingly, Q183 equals 40.04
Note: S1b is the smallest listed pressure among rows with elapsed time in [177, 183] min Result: 39.06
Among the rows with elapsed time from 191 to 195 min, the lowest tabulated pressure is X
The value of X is 27.8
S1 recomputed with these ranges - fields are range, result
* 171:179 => 39.2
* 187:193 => 30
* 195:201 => 37.5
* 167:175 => 38.8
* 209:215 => 27.2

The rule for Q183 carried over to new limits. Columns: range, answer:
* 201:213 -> 37.08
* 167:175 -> 39.24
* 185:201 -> 38.27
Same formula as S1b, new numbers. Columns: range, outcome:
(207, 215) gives 26.26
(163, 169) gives 38.52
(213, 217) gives 27.21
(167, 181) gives 38.5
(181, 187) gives 37.88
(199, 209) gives 31.6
